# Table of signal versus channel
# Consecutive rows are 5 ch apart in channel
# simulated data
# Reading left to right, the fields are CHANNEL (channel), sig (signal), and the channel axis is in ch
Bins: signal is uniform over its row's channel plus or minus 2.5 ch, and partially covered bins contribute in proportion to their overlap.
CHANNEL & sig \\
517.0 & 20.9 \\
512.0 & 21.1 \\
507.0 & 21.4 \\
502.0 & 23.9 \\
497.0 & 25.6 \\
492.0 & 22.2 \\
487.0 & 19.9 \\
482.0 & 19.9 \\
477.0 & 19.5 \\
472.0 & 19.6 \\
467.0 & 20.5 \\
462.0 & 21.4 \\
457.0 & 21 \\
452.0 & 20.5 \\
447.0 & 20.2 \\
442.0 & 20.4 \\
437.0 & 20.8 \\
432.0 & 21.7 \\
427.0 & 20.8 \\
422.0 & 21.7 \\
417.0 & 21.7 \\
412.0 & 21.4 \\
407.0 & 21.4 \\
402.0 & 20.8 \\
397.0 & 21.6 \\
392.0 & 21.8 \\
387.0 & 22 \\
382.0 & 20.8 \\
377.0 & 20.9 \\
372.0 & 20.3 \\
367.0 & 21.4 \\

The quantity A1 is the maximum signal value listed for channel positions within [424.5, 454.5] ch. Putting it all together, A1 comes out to 21.7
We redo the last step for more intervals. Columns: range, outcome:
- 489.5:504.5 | 25.6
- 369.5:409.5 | 22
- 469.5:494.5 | 22.2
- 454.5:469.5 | 21.4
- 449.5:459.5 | 21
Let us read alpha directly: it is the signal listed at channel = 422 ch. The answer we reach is 21.7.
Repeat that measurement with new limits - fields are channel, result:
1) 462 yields 21.4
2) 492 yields 22.2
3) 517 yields 20.9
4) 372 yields 20.3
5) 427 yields 20.8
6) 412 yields 21.4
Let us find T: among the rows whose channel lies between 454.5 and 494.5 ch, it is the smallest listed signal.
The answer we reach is 19.5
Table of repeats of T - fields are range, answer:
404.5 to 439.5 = 20.8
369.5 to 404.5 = 20.3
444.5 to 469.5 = 20.2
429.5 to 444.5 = 20.4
